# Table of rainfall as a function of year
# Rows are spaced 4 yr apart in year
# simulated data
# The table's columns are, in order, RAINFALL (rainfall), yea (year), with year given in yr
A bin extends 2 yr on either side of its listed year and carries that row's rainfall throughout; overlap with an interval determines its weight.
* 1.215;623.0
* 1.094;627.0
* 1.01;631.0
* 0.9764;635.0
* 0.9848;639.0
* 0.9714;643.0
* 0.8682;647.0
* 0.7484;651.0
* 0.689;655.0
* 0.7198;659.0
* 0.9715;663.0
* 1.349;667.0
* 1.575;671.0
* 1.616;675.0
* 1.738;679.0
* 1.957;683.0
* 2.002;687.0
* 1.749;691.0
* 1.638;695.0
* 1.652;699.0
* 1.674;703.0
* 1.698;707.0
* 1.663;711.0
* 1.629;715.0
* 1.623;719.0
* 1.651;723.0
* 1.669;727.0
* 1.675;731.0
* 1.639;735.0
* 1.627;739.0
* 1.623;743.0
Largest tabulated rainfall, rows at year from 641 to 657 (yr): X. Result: 0.9714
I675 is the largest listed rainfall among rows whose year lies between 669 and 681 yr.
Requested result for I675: 1.738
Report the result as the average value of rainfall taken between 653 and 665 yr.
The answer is 0.793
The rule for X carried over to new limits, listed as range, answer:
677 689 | 2.002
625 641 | 1.094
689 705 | 1.749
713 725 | 1.651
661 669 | 1.349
